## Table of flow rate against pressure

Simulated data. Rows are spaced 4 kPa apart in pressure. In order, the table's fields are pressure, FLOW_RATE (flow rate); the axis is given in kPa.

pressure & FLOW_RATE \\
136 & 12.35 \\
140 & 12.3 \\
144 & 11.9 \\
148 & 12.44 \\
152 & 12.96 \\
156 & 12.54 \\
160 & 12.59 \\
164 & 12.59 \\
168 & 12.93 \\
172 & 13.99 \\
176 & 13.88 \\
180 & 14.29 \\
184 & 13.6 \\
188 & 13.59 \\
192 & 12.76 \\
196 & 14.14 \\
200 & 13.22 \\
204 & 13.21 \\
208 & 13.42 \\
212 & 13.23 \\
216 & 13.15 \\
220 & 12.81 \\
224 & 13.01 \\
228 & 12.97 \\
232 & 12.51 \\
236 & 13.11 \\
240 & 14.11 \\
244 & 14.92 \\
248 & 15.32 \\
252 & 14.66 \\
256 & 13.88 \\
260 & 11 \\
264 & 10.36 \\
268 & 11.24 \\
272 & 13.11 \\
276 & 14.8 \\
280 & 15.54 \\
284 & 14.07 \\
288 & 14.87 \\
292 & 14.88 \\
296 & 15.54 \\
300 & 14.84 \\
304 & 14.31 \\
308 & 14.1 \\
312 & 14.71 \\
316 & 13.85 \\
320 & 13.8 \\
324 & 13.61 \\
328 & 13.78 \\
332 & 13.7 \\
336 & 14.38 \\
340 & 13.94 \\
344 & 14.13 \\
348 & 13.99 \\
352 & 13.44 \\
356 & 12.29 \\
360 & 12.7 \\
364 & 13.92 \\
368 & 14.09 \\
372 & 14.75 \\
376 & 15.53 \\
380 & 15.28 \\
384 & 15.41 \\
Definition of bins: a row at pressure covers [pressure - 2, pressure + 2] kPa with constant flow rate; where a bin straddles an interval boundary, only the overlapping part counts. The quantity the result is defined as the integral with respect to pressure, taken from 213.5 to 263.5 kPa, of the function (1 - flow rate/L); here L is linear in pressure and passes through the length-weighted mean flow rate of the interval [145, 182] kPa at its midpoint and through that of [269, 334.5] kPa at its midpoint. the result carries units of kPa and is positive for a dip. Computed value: 1.4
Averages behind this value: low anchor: 13.1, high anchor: 14.3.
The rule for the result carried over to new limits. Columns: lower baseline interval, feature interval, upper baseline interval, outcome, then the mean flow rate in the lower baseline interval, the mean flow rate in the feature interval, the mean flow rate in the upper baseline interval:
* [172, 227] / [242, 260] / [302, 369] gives -0.95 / 13.4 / 14.3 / 13.8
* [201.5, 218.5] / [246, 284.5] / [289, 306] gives 2.45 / 13.2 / 13.4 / 14.9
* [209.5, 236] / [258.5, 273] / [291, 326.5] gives 2.49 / 13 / 11.3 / 14.4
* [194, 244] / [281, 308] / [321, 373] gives -2.34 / 13.3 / 14.7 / 13.7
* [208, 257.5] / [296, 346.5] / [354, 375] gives -1.90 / 13.6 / 14.2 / 13.6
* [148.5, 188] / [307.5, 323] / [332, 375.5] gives -0.43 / 13.2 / 14.1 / 13.8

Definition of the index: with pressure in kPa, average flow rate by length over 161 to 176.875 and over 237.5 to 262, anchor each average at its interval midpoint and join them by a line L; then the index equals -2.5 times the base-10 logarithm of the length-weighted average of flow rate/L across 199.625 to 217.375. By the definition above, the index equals 0.03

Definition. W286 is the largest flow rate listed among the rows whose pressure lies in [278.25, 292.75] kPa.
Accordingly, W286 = 15.54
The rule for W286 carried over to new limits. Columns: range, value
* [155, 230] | 14.29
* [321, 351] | 14.38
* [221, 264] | 15.32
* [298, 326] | 14.84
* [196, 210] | 14.14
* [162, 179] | 13.99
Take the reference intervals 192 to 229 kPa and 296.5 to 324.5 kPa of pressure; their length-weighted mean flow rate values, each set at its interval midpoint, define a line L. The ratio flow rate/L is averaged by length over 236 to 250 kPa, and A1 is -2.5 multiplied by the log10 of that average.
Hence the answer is -0.08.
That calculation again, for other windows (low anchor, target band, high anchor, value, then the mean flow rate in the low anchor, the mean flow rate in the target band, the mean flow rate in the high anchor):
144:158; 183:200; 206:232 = -0.05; 12.5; 13.5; 13.1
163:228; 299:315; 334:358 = -0.06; 13.4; 14.4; 13.7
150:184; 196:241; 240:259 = 0.06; 13.2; 13.2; 14.4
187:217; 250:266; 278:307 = 0.14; 13.3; 12.5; 14.8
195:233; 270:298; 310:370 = -0.09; 13.2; 14.7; 13.8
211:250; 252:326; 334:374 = -0.02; 13.5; 13.8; 13.8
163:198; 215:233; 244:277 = 0.03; 13.6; 12.9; 13.1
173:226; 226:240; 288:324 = 0.06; 13.4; 13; 14.5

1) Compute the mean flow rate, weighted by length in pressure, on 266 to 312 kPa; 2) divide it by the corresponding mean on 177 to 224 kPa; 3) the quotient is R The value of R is 1.1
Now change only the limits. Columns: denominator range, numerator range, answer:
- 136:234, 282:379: 1.08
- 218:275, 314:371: 1.05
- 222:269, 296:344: 1.08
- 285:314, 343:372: 0.92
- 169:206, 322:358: 1.01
